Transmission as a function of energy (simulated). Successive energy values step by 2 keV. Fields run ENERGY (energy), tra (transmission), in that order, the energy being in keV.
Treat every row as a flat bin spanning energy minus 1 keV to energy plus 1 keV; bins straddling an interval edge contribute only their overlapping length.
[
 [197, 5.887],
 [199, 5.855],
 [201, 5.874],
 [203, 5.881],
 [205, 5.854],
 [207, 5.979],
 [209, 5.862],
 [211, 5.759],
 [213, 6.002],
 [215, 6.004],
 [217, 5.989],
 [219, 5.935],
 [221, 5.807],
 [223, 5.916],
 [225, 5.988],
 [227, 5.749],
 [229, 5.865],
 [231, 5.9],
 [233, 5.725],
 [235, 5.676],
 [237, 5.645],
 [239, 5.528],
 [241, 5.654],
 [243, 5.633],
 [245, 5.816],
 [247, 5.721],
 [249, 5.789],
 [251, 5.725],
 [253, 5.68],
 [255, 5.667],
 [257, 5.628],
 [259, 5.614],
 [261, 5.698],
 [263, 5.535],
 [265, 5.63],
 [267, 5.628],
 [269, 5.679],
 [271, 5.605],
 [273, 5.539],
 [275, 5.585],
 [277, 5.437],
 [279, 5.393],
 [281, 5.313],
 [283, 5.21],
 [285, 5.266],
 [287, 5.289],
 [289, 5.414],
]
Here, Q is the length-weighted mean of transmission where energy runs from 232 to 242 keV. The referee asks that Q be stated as 5.65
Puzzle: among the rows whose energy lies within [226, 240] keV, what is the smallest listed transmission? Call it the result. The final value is 5.528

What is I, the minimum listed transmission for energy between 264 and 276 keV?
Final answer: 5.539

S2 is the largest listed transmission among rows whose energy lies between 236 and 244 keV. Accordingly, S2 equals 5.654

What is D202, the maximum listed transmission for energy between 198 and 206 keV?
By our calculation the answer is 5.881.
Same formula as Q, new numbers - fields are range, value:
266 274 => 5.61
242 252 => 5.74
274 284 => 5.39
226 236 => 5.78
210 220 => 5.94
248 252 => 5.76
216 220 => 5.96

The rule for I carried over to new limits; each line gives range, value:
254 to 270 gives 5.535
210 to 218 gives 5.759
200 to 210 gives 5.854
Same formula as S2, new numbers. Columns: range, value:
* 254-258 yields 5.667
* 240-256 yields 5.816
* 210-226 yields 6.004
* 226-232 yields 5.9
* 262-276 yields 5.679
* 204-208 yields 5.979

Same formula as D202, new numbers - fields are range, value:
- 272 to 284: 5.585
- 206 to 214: 6.002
